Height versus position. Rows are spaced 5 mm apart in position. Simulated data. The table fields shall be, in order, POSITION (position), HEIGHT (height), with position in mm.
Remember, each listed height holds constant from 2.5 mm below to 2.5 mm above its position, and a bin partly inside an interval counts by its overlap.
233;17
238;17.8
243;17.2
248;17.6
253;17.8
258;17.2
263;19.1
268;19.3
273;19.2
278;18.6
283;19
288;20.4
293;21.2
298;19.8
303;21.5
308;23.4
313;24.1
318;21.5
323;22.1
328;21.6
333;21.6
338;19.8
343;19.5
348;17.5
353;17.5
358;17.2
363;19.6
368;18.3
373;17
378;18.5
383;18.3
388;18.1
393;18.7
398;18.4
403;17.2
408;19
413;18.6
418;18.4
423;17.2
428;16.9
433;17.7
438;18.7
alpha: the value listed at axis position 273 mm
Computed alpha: 19.2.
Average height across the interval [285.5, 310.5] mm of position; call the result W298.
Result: 21.3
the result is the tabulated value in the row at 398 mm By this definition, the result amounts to 18.4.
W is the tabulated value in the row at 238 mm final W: 17.8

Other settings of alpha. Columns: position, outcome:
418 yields 18.4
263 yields 19.1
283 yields 19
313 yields 24.1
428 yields 16.9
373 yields 17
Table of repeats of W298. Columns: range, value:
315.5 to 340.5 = 21.3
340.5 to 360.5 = 17.9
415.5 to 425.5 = 17.8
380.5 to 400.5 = 18.4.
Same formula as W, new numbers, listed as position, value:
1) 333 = 21.6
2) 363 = 19.6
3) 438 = 18.7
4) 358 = 17.2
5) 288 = 20.4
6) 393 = 18.7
